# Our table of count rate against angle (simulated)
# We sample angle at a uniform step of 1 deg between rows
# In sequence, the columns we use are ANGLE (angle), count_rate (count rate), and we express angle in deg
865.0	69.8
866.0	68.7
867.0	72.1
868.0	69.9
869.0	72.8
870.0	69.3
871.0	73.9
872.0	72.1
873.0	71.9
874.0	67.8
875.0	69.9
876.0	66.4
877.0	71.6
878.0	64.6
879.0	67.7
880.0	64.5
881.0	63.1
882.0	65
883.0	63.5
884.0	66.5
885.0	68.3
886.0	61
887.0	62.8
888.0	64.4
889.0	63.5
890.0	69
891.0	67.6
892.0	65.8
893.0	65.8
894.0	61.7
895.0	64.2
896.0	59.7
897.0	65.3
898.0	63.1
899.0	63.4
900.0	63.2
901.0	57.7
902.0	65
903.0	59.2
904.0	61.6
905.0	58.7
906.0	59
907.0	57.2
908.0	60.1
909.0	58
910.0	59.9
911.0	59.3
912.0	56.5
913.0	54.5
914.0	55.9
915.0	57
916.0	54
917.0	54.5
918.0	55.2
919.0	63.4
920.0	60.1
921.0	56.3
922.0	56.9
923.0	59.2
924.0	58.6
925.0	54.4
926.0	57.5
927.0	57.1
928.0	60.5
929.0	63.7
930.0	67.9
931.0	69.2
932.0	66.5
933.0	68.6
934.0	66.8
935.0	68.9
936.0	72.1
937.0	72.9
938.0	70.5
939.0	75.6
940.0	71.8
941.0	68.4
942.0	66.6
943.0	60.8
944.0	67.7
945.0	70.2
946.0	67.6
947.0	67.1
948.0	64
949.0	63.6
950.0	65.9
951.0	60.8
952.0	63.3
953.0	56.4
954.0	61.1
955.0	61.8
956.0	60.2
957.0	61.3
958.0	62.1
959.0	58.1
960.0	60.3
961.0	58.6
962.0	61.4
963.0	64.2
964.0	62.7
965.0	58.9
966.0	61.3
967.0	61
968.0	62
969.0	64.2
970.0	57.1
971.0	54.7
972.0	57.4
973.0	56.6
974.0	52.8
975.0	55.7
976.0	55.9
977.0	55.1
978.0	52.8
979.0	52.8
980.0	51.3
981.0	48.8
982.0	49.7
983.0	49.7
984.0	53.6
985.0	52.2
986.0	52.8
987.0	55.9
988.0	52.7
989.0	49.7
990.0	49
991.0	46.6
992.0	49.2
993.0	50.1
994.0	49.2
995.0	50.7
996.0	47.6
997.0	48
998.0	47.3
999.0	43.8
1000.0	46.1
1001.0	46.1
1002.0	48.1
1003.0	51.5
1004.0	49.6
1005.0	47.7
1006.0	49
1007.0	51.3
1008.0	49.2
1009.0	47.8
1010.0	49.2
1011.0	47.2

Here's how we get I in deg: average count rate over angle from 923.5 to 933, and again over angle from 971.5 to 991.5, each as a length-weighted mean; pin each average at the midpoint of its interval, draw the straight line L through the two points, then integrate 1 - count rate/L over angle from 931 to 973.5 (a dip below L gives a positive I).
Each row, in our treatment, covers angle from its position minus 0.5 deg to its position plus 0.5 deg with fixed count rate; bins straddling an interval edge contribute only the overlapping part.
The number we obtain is -4.5 deg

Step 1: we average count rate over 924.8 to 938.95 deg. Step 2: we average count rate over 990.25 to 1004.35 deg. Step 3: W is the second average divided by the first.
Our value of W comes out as 0.73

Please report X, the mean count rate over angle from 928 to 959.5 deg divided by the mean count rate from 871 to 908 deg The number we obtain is 1.02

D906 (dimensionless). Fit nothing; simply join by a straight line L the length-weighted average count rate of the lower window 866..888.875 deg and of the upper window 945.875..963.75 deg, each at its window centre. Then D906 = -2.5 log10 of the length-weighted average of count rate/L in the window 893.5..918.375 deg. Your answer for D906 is 0.108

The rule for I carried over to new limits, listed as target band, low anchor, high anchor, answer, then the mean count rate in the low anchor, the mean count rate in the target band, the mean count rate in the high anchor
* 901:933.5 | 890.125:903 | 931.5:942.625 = 3.51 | 63.5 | 59.5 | 69.8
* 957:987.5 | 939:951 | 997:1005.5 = 0.42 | 66.8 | 56.7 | 47.6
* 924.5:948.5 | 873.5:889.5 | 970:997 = -3.40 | 65.7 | 66.5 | 52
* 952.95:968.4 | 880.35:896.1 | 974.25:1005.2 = -1.82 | 64.6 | 60.8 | 50.3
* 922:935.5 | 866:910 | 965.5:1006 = -0.71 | 65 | 62.8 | 52.1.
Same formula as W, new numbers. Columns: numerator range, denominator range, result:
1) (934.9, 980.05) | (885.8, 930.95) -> 1.03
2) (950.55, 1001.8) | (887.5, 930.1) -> 0.91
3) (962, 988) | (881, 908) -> 0.89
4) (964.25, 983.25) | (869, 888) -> 0.83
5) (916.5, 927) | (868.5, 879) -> 0.82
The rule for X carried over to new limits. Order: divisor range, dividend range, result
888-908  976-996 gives 0.82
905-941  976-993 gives 0.83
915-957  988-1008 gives 0.77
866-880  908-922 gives 0.82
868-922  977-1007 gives 0.79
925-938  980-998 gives 0.77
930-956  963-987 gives 0.84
